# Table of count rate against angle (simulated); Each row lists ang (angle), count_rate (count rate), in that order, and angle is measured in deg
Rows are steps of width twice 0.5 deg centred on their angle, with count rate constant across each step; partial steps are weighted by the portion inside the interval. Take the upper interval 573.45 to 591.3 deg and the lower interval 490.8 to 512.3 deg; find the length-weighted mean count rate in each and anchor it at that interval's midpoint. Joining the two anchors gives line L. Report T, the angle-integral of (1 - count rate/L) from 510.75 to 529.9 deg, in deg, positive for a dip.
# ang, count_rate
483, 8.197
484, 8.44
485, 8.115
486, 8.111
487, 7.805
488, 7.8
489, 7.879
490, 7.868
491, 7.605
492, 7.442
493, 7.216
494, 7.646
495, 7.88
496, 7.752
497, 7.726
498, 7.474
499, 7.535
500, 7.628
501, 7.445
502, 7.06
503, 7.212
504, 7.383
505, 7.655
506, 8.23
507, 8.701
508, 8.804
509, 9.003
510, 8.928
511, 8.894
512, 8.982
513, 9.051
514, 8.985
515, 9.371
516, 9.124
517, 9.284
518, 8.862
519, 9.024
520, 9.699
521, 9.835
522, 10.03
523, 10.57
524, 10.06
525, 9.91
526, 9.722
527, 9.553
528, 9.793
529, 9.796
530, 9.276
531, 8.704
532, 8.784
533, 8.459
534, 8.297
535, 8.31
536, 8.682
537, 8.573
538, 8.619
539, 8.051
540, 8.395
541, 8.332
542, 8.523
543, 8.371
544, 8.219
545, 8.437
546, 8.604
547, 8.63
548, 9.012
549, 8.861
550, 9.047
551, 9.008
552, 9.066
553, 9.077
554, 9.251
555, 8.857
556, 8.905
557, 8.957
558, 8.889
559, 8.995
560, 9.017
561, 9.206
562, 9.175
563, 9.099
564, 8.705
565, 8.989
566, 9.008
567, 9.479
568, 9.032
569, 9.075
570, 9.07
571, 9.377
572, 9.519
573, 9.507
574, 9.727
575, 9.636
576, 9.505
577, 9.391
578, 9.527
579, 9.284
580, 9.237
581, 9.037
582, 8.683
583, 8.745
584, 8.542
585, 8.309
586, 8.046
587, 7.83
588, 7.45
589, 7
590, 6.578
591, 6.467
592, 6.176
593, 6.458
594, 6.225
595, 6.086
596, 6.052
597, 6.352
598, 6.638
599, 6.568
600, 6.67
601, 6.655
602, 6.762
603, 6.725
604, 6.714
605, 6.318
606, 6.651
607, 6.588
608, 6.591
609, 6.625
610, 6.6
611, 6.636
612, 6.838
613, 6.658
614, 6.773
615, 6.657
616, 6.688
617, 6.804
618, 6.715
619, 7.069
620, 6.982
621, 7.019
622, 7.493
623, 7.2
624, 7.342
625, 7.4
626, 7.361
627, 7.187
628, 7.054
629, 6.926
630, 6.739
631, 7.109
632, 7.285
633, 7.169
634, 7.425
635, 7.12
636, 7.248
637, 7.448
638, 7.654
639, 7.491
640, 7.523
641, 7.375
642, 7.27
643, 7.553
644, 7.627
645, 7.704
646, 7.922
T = -3.4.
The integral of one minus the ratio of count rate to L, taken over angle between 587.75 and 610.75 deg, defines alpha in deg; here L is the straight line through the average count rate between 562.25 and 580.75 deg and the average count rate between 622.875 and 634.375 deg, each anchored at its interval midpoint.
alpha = 4.7 deg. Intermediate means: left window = 9.28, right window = 7.18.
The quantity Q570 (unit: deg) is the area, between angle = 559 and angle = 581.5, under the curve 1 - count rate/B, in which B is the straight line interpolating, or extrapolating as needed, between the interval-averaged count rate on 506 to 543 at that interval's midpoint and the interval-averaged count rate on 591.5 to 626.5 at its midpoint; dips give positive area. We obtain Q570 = -4.2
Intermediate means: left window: 9.06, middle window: 9.25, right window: 6.72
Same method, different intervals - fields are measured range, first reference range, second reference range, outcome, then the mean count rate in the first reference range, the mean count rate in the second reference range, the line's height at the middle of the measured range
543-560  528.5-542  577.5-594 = -0.92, 8.63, 7.91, 8.4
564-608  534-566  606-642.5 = 0.41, 8.77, 7.05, 7.93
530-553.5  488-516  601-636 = -2.92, 8.06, 6.92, 7.67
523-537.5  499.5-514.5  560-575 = -0.94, 8.26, 9.22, 8.63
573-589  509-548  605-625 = -2.33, 9.02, 6.84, 7.7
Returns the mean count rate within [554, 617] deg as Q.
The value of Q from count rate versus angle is 7.9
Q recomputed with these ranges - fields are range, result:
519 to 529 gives 9.86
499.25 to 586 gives 8.92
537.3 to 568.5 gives 8.83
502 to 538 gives 8.98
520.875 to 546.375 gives 8.99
